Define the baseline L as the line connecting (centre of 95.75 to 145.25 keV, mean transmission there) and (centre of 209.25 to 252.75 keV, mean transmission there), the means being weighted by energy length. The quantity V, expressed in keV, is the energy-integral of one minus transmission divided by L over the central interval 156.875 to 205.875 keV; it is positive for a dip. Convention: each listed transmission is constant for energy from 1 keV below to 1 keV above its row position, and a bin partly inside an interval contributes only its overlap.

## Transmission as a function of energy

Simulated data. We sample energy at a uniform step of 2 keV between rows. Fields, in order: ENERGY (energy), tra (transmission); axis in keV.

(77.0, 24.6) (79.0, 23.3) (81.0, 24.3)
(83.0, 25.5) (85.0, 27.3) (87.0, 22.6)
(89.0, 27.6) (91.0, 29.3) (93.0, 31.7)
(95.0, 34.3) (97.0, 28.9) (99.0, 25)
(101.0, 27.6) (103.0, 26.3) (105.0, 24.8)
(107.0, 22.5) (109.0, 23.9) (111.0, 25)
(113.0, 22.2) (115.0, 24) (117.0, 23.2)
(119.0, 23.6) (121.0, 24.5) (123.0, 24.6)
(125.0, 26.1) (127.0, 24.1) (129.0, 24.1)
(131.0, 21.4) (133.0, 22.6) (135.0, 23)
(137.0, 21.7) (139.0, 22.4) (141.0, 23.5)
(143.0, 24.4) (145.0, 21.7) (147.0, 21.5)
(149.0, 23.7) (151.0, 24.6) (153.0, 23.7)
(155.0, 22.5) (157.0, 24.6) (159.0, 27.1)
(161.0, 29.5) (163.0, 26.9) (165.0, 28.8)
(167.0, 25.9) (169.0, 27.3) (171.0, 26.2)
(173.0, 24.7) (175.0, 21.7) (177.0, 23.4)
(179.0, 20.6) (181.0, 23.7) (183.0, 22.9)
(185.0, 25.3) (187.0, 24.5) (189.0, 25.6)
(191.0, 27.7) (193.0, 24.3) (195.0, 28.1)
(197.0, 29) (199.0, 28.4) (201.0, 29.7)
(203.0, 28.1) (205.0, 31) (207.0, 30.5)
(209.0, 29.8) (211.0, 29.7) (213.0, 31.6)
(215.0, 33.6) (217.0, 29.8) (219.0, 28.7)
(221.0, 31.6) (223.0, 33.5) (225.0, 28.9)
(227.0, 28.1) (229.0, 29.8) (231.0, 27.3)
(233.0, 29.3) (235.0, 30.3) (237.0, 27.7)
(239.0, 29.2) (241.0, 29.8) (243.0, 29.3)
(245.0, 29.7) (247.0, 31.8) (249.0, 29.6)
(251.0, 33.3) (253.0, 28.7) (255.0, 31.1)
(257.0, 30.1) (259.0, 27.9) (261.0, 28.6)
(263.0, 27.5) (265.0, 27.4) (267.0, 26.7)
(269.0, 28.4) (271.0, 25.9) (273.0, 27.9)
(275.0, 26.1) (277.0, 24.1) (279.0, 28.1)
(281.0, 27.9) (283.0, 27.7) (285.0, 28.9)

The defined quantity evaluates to 2.1 keV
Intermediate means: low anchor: 24.1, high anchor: 30.1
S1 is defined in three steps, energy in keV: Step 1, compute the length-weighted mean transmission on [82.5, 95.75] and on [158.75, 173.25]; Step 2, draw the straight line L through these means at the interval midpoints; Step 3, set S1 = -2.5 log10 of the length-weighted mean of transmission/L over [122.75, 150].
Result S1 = 0.191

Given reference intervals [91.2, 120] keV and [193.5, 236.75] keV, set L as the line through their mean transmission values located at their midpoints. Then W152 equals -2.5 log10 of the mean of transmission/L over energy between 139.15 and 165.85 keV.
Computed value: 0.12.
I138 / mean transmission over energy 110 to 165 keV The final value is 24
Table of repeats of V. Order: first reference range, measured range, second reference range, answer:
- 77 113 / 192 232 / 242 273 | -1.9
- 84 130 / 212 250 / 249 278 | -3.2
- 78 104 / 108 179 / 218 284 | 9.1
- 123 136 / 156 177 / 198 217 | 0.5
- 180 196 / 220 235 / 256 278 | -2.0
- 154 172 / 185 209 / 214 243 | 0.3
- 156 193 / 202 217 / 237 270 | -1.9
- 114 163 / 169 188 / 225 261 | 1.6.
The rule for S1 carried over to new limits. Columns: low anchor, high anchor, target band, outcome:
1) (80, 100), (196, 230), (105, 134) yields 0.19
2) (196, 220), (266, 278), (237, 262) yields -0.08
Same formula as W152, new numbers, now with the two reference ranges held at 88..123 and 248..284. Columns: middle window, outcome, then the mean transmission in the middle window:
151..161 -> 0.074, 25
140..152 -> 0.148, 23.2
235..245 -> -0.052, 29.2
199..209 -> -0.088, 29.7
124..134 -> 0.119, 23.7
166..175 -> 0.058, 25.5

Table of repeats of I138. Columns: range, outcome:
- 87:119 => 26.2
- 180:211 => 27.3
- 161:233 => 27.7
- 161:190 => 25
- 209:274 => 29.5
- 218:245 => 29.5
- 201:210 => 29.8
